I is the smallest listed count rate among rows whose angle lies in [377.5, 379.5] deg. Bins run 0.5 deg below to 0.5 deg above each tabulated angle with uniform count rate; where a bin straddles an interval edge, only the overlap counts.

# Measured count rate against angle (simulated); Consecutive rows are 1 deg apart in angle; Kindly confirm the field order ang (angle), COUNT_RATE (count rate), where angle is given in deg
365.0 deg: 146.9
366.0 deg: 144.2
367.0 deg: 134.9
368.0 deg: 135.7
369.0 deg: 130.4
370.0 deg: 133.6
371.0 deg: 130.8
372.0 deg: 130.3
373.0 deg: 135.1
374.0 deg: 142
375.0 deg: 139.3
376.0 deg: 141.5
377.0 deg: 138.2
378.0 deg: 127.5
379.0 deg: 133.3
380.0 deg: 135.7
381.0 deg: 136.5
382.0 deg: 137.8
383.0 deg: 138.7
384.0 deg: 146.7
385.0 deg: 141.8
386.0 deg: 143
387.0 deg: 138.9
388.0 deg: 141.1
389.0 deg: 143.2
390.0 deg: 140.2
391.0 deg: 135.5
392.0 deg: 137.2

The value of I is 127.5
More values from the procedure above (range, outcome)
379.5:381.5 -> 135.7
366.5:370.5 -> 130.4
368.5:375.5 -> 130.3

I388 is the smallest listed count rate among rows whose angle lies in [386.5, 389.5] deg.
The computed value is 138.9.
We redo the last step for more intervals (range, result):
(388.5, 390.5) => 140.2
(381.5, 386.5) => 137.8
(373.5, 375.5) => 139.3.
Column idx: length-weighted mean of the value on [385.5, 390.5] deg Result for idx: 141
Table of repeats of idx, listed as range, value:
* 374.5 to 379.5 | 136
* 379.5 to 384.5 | 139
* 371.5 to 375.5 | 137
